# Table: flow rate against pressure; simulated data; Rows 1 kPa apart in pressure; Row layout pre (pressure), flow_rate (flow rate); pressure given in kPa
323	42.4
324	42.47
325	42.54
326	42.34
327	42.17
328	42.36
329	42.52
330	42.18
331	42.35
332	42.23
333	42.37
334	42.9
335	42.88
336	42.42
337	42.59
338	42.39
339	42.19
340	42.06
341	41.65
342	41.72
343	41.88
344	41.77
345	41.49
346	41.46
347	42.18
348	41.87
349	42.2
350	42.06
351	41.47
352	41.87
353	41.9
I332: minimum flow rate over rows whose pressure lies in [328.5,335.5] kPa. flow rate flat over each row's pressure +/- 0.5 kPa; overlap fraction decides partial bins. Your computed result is 42.18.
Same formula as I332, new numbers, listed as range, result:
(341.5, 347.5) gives 41.46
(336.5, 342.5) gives 41.65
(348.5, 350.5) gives 42.06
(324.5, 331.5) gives 42.17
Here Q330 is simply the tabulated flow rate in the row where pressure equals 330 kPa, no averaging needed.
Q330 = 42.18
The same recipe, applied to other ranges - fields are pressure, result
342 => 41.72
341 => 41.65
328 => 42.36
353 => 41.9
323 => 42.4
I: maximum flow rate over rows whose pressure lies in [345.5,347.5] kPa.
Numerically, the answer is 42.18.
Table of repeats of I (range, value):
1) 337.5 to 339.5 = 42.39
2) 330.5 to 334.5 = 42.9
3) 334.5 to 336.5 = 42.88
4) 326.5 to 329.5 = 42.52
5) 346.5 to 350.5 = 42.2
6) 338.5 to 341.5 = 42.19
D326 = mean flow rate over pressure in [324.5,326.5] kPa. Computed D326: 42.4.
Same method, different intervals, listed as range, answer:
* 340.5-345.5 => 41.7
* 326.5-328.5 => 42.3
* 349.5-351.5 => 41.8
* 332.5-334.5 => 42.6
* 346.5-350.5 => 42.1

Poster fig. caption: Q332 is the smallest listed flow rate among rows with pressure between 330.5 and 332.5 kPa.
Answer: 42.23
